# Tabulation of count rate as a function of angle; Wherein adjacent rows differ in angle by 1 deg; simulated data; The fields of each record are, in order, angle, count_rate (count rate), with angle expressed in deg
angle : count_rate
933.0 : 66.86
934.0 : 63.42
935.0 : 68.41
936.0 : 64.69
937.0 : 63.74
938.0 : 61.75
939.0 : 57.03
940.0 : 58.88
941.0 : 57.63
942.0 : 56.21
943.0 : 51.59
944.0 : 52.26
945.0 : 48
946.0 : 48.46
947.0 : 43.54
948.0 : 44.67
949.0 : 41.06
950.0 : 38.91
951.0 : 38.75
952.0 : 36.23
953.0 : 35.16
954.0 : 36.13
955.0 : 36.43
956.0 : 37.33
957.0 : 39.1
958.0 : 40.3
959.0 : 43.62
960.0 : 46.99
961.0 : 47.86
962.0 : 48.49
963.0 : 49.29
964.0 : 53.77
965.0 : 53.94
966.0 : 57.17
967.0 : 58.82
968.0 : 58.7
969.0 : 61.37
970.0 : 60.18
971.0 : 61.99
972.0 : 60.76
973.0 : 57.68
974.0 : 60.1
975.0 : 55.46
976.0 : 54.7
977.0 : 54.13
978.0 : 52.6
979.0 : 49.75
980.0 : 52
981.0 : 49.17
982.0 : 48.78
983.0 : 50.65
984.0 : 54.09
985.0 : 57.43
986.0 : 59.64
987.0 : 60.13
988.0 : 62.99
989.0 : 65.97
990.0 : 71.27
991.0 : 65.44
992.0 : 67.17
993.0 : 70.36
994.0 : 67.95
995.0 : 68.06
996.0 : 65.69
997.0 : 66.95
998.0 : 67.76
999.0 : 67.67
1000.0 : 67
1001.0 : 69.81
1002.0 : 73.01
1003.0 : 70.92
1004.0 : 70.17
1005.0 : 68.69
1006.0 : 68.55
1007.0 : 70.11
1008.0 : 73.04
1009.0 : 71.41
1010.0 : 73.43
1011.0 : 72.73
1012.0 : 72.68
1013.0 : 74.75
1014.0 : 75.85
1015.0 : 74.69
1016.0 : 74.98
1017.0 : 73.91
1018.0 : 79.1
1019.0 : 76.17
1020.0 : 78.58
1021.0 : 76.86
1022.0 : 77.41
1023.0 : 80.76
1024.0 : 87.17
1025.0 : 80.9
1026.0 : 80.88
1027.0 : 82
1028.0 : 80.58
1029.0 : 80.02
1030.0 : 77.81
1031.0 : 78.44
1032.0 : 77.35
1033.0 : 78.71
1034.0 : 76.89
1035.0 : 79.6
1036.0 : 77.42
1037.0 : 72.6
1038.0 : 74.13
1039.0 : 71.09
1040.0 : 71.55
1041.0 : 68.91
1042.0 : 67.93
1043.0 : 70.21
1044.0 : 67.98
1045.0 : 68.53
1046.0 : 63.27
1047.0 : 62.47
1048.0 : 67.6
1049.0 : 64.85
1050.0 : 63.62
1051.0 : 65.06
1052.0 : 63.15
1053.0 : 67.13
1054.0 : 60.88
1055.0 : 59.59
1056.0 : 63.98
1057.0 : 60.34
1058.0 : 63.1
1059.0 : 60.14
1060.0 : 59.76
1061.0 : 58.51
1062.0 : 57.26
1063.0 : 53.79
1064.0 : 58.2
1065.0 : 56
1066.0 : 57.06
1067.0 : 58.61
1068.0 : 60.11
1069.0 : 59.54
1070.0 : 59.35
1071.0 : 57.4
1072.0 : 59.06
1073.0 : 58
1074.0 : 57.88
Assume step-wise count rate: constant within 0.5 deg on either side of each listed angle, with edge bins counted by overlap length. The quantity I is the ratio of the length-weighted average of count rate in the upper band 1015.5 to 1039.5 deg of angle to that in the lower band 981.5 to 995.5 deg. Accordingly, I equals 1.3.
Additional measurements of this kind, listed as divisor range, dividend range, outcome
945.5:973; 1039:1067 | 1.33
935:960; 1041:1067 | 1.31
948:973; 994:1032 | 1.56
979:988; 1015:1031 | 1.46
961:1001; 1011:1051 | 1.25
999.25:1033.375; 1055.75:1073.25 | 0.78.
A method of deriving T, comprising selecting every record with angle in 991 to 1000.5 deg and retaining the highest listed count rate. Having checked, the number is 70.36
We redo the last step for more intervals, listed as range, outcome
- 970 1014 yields 75.85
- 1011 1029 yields 87.17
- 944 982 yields 61.99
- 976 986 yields 59.64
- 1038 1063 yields 74.13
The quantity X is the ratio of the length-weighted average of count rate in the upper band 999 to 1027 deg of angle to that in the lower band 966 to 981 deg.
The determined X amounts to 1.3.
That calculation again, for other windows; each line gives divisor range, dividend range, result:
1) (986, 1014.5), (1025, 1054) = 1.04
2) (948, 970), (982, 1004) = 1.41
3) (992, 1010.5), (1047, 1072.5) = 0.87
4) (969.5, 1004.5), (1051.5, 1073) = 0.97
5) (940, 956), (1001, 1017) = 1.62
